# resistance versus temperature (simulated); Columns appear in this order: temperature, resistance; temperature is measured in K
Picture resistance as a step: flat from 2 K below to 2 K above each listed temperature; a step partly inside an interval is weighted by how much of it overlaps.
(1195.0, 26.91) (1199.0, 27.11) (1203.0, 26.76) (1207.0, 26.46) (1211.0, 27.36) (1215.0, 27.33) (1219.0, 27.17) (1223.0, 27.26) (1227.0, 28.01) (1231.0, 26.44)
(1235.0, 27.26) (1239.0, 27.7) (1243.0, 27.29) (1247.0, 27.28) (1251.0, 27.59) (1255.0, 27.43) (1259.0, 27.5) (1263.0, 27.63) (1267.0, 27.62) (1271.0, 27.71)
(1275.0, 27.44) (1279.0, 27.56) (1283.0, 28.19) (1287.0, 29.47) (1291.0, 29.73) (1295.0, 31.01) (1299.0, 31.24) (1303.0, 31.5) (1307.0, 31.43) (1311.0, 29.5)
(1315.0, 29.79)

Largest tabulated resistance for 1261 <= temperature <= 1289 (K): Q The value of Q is 29.47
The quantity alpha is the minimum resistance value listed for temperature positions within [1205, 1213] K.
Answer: 26.46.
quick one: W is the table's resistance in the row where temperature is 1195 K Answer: 26.91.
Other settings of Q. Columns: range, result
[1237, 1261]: 27.7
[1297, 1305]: 31.5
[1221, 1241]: 28.01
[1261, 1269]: 27.63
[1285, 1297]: 31.01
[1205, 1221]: 27.36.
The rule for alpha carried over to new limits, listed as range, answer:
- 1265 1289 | 27.44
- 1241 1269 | 27.28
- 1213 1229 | 27.17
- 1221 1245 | 26.44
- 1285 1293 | 29.47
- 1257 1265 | 27.5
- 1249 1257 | 27.43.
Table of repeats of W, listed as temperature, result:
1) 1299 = 31.24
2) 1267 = 27.62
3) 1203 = 26.76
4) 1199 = 27.11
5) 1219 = 27.17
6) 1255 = 27.43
